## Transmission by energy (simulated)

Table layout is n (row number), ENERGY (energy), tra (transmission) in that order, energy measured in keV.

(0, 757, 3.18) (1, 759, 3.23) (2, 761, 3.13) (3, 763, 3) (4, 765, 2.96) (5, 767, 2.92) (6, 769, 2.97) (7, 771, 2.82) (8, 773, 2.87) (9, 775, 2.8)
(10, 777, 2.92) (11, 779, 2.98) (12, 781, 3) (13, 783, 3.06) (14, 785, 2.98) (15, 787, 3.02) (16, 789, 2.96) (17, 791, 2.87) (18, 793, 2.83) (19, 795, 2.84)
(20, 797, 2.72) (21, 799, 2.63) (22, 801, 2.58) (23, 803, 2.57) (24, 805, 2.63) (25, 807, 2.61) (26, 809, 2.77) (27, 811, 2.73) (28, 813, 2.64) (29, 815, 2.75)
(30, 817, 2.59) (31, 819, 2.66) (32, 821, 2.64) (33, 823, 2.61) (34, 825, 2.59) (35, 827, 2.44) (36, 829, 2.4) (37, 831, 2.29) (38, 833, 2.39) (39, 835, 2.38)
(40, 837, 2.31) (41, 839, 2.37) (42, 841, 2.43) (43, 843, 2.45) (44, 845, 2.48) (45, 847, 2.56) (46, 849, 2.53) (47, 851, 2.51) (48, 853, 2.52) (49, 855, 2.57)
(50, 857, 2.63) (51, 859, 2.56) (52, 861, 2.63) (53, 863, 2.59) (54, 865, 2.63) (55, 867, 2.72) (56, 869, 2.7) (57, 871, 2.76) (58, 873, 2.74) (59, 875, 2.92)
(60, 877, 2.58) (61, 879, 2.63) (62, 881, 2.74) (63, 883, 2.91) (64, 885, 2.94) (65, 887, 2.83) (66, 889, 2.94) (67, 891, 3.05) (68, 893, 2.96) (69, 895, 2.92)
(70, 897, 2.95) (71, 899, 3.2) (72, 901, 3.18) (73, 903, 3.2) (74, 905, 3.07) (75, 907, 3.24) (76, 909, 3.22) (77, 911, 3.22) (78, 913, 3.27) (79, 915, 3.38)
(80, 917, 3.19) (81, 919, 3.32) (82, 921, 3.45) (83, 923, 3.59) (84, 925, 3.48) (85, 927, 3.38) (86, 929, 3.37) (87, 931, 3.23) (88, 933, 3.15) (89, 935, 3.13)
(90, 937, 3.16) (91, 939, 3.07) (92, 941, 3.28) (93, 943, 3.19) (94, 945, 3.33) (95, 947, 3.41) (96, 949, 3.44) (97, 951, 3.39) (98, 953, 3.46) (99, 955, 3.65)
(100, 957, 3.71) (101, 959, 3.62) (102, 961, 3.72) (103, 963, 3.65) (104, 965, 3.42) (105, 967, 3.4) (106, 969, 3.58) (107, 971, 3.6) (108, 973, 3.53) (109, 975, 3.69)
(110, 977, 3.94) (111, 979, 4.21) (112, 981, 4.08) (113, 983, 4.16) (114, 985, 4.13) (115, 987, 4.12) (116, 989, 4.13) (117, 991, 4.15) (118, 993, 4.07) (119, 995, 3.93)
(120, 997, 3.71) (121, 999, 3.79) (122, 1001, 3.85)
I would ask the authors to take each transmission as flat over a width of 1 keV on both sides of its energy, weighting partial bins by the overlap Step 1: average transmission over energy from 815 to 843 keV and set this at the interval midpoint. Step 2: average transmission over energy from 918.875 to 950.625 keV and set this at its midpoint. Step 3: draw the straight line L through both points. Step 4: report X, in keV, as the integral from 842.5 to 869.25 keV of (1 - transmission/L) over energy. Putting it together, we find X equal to 1.1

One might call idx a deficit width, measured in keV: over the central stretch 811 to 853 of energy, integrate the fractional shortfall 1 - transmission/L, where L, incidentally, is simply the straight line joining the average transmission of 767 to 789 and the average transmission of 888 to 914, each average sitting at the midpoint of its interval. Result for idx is 7.1 keV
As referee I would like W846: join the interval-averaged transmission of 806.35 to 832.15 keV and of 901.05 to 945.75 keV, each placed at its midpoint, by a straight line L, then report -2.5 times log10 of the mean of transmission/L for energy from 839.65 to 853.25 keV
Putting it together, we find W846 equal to 0.11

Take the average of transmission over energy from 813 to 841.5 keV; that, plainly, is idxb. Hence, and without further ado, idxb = 2.5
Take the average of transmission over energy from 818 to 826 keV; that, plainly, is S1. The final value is 2.62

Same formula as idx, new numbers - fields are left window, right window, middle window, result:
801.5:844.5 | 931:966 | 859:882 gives 1.38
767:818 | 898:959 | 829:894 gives 9.32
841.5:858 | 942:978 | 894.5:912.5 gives -0.72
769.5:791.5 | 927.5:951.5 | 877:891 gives 1.42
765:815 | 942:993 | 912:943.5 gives 1.99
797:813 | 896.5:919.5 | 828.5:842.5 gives 2.22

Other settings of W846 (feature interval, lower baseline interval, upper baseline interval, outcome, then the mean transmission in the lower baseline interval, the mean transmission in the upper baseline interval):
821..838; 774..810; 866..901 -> 0.16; 2.82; 2.86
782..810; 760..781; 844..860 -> 0.01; 2.94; 2.54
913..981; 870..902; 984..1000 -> 0.02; 2.89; 4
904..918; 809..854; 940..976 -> -0.03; 2.52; 3.5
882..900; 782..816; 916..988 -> 0.09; 2.78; 3.53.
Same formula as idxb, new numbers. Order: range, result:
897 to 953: 3.28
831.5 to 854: 2.44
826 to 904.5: 2.68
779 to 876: 2.64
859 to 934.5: 3.03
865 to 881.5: 2.72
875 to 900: 2.89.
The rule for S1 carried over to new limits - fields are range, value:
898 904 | 3.19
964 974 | 3.51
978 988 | 4.14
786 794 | 2.92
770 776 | 2.83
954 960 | 3.66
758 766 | 3.08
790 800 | 2.78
